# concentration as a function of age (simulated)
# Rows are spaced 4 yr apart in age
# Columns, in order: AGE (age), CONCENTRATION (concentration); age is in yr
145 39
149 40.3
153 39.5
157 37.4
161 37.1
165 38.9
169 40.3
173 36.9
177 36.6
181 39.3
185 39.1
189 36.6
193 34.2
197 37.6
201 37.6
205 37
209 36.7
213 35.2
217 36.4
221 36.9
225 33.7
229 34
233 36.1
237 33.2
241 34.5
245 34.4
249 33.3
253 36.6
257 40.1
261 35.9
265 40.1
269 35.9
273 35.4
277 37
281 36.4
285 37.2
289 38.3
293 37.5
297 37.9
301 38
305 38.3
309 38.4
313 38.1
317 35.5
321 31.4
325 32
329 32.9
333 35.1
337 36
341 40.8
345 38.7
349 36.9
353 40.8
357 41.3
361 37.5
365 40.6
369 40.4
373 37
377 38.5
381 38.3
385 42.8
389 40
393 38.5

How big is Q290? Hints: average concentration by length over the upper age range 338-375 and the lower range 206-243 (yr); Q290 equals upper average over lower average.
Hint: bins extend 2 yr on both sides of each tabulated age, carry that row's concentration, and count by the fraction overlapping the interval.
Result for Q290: 1.1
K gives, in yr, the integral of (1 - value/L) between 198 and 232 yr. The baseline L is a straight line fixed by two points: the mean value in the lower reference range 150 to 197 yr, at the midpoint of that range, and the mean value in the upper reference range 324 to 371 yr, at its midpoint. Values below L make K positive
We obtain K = 1.7 yr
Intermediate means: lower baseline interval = 37.9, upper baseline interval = 37.9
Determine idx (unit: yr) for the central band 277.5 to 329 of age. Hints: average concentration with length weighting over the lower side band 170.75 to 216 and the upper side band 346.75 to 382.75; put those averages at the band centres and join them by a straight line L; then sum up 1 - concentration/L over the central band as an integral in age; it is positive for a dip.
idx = 2.5 yr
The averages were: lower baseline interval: 37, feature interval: 36.5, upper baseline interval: 39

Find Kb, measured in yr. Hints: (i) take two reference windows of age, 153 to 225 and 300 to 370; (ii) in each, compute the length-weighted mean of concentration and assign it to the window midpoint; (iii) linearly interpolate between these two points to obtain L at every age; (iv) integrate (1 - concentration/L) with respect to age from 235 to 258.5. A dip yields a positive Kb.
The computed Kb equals 1.28 yr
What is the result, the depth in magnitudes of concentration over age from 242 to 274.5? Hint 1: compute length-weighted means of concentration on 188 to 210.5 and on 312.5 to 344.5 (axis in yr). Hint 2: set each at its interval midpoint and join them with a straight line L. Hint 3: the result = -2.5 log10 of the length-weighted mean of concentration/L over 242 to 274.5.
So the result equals -0.01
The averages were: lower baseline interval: 36.6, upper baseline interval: 35.3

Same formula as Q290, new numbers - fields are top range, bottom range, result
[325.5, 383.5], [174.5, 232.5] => 1.04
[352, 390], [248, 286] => 1.08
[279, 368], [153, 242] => 1.02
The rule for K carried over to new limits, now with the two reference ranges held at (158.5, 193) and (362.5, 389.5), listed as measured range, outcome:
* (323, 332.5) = 1.5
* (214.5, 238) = 1.9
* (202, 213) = 0.4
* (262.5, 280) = 0.8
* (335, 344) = 0.2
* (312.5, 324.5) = 1.5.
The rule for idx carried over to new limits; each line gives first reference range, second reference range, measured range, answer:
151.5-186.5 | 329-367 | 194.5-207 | 0.3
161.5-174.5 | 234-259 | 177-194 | 0.2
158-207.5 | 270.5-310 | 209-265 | 2.8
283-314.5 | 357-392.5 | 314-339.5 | 2.9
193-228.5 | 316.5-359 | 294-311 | -0.8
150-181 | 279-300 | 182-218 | 1.2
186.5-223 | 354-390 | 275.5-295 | 0.4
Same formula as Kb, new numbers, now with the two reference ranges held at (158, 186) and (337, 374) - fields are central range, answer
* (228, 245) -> 1.82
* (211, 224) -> 0.85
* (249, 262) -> 0.57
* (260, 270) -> 0.30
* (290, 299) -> 0.26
